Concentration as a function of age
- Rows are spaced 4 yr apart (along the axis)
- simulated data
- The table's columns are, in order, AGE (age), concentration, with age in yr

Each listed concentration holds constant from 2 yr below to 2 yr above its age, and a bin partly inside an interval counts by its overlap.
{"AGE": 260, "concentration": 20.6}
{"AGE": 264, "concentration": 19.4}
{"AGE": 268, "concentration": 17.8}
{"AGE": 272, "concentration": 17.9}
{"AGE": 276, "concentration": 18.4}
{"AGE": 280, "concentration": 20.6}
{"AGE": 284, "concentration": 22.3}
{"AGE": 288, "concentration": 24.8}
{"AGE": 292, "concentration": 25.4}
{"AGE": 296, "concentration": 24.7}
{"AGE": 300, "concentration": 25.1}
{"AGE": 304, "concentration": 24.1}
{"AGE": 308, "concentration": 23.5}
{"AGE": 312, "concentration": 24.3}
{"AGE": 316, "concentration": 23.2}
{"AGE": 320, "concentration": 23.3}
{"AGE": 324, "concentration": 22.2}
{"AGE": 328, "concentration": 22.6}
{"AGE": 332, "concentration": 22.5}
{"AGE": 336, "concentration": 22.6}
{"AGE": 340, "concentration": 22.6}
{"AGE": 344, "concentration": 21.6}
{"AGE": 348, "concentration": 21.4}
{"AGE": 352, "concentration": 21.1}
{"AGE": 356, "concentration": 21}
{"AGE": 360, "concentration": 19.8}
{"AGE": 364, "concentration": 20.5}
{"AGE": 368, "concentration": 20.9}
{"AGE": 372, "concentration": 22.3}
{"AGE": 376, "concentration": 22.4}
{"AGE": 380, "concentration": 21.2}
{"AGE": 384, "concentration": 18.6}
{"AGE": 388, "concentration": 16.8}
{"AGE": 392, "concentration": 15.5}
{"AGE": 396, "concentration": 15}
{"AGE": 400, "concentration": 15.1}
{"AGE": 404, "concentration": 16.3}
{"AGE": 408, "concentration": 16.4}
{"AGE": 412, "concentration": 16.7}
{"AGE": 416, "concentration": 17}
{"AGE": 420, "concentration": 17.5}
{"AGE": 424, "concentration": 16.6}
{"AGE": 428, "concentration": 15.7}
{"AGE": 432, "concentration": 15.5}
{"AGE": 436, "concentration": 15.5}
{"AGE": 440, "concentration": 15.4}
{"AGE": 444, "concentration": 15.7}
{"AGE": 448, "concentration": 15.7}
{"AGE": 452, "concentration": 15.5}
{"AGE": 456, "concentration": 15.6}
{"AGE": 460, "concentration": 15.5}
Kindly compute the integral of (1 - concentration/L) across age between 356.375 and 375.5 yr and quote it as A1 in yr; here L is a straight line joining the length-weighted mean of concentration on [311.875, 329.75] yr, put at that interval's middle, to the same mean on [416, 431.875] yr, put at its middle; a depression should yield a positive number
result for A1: -0.81 yr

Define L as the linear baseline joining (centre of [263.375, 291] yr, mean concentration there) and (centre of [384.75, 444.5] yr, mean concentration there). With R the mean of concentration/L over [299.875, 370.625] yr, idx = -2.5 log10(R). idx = -0.196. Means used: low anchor 20.4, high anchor 16.1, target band 22.3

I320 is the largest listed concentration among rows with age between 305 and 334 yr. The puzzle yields 24.3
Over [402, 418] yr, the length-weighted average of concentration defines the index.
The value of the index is 16.6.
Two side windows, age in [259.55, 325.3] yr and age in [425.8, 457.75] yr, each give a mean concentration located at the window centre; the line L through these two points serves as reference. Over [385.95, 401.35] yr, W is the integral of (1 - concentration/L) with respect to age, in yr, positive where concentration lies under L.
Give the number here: 1.8 yr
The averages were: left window 22.2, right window 15.6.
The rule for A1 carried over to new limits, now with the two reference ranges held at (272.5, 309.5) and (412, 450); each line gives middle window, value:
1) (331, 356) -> -1.8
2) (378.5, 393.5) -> 0.3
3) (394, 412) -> 1.7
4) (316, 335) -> -1.3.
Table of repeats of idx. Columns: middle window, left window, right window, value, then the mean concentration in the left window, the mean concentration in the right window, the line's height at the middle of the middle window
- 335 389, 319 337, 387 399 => -0.11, 22.6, 15.6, 19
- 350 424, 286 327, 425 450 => 0.02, 24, 15.6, 18.9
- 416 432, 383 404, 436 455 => -0.05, 16.1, 15.6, 15.8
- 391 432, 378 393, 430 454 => 0.05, 18.2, 15.5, 17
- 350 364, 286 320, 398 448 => 0.00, 24.3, 16.1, 20.6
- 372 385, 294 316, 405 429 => -0.10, 24.2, 16.7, 19.3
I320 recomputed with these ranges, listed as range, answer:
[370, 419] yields 22.4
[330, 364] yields 22.6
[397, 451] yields 17.5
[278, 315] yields 25.4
